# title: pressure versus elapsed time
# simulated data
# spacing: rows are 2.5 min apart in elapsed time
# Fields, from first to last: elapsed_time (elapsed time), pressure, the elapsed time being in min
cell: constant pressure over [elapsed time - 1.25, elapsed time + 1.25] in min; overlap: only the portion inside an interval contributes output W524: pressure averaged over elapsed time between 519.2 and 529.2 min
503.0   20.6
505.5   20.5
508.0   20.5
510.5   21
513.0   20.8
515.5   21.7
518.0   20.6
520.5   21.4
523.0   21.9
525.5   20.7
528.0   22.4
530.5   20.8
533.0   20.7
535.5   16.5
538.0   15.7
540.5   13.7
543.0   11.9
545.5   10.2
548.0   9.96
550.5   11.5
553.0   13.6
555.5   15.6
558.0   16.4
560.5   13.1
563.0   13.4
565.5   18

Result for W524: 21.6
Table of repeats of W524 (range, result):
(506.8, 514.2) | 20.8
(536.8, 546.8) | 12.8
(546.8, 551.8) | 10.8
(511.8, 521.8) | 21.1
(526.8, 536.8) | 20.1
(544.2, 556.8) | 12.2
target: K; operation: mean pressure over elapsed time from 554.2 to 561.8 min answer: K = 15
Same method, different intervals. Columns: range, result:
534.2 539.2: 16.1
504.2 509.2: 20.5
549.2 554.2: 12.5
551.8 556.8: 14.6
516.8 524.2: 21.3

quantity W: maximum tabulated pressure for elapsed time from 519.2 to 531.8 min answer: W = 22.4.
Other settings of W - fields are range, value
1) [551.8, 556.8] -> 15.6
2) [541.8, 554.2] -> 13.6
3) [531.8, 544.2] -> 20.7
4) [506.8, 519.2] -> 21.7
